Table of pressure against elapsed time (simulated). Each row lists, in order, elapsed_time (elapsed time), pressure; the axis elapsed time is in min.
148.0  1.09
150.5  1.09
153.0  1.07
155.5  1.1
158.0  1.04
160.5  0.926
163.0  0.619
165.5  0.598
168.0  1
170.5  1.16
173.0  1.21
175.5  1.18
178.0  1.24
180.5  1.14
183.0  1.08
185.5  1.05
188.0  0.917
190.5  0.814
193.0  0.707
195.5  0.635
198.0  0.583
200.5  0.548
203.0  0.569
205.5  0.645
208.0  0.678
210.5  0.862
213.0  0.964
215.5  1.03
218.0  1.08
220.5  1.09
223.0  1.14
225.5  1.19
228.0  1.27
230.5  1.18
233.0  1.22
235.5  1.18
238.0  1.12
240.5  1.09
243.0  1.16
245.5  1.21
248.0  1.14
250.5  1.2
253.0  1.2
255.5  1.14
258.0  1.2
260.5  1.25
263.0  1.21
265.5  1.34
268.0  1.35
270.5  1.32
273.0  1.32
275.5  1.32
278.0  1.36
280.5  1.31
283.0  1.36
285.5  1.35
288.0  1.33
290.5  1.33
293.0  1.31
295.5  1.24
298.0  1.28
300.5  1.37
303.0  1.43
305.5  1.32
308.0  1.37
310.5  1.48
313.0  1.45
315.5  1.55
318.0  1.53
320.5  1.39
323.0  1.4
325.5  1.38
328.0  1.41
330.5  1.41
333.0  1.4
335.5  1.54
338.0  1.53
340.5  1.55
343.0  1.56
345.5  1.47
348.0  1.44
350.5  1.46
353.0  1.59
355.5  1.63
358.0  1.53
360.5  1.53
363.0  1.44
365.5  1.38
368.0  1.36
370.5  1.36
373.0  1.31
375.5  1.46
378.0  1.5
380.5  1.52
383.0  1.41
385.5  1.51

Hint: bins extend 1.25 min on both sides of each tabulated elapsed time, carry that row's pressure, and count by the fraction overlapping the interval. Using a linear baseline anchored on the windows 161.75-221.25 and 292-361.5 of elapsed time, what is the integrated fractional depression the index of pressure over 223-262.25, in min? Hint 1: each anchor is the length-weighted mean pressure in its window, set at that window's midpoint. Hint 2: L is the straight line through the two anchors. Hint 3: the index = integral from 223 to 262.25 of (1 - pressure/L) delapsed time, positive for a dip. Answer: -3.0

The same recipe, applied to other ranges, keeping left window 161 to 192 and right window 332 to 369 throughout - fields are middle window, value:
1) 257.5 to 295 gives -0.8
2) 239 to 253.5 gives 0.4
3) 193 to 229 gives 7.6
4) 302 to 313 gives -0.3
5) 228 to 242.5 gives 0.0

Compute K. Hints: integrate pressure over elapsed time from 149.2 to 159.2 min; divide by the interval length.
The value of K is 1.08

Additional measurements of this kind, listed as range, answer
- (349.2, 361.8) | 1.55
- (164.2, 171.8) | 0.919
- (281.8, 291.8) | 1.34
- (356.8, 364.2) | 1.5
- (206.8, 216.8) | 0.886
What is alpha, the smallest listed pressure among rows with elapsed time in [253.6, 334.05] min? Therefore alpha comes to 1.14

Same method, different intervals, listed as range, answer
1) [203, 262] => 0.569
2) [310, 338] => 1.38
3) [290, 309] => 1.24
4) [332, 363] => 1.4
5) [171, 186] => 1.05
